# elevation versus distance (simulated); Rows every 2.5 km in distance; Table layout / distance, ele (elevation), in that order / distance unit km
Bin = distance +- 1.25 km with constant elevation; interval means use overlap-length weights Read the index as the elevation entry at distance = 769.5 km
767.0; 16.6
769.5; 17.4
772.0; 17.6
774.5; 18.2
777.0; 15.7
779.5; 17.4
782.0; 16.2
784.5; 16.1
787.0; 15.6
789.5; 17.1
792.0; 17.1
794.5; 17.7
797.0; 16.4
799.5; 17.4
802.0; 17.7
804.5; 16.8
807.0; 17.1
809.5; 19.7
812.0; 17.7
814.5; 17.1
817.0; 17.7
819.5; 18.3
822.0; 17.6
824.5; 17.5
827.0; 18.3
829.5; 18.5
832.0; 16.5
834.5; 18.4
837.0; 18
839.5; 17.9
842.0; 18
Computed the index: 17.4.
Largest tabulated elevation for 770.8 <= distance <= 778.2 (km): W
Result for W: 18.2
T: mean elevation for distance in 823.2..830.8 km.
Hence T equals 18.1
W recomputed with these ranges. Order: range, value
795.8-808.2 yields 17.7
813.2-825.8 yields 18.3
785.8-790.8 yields 17.1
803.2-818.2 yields 19.7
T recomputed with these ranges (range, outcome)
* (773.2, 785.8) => 16.7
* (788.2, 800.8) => 17.1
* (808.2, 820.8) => 18.1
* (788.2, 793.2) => 17.1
